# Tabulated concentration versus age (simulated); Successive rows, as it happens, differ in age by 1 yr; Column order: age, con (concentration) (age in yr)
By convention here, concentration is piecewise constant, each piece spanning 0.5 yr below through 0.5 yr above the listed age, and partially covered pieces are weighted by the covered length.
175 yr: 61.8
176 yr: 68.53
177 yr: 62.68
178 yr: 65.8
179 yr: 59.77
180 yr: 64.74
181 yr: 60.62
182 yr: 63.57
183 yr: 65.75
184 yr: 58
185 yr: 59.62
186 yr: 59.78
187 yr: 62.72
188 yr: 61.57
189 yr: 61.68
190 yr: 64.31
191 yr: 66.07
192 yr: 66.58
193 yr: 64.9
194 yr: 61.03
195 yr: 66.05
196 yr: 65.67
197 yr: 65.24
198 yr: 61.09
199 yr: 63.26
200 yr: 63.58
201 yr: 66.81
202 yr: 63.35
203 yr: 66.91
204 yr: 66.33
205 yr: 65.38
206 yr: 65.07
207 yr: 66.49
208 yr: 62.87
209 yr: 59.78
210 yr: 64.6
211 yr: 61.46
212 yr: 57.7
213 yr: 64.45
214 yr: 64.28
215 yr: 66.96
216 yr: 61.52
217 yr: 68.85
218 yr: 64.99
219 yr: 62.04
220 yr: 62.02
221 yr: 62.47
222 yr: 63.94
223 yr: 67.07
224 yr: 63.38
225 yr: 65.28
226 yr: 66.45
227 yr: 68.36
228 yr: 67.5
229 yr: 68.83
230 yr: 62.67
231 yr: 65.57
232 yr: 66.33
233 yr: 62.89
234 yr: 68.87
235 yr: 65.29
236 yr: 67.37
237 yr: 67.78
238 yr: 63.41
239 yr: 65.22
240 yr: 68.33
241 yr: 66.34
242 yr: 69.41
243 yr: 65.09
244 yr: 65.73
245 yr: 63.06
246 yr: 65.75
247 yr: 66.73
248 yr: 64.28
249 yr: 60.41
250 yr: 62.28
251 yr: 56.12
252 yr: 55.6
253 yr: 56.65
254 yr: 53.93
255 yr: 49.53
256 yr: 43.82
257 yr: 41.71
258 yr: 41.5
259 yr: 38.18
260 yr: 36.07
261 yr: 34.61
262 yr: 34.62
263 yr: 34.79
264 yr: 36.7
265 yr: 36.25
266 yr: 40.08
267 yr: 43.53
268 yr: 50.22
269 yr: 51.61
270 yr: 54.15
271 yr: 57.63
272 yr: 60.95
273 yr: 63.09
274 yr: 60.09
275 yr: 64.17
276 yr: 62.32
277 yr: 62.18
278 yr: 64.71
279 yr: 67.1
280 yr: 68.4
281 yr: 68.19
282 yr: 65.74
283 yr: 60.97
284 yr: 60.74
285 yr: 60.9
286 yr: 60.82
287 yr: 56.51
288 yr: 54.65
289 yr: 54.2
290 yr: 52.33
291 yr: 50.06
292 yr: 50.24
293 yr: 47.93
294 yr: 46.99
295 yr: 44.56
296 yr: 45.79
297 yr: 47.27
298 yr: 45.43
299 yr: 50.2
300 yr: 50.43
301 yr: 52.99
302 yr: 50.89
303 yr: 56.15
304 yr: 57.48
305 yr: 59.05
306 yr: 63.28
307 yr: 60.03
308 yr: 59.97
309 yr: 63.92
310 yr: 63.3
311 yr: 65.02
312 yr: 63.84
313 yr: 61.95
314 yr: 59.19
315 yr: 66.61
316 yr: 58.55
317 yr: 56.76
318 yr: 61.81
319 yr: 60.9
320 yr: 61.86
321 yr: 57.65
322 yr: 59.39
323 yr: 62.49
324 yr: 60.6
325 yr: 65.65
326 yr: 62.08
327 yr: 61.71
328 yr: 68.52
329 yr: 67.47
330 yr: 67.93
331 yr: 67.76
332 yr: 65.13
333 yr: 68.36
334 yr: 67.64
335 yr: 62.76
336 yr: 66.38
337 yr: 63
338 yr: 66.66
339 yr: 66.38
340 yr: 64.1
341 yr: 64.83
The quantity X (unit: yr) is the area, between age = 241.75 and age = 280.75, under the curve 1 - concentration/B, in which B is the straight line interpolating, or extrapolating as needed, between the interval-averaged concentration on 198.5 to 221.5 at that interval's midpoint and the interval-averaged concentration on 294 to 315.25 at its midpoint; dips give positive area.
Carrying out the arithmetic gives 3.8 yr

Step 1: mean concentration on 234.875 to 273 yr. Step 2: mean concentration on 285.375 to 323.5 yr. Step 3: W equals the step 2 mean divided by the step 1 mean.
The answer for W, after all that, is 1.04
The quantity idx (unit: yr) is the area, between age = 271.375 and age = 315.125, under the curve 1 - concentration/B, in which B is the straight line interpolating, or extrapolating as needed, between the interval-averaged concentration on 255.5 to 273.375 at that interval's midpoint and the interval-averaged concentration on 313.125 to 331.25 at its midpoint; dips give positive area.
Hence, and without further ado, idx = -4.06 yr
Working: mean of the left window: 44.3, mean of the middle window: 57.9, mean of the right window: 62.5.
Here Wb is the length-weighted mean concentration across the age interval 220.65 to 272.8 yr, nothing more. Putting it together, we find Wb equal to 57.2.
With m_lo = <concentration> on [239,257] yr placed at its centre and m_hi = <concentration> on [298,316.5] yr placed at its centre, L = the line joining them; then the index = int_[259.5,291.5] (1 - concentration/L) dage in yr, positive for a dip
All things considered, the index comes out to 3.0 yr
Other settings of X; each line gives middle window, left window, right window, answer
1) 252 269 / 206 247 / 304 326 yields 5.6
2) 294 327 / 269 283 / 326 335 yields 3.6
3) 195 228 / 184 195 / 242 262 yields -2.7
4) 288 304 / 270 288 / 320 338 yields 3.3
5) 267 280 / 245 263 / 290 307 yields -2.2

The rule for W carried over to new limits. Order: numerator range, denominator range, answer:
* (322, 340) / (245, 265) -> 1.33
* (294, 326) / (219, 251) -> 0.89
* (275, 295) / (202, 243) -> 0.90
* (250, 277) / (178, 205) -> 0.77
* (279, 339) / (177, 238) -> 0.93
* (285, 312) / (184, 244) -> 0.84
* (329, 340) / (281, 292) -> 1.14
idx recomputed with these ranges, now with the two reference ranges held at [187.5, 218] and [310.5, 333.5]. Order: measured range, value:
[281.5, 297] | 2.3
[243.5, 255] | 0.6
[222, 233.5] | -0.3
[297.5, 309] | 1.4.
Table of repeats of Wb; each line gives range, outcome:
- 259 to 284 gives 53.1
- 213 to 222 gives 64.1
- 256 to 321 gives 54.4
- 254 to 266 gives 39.6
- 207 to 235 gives 64.5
